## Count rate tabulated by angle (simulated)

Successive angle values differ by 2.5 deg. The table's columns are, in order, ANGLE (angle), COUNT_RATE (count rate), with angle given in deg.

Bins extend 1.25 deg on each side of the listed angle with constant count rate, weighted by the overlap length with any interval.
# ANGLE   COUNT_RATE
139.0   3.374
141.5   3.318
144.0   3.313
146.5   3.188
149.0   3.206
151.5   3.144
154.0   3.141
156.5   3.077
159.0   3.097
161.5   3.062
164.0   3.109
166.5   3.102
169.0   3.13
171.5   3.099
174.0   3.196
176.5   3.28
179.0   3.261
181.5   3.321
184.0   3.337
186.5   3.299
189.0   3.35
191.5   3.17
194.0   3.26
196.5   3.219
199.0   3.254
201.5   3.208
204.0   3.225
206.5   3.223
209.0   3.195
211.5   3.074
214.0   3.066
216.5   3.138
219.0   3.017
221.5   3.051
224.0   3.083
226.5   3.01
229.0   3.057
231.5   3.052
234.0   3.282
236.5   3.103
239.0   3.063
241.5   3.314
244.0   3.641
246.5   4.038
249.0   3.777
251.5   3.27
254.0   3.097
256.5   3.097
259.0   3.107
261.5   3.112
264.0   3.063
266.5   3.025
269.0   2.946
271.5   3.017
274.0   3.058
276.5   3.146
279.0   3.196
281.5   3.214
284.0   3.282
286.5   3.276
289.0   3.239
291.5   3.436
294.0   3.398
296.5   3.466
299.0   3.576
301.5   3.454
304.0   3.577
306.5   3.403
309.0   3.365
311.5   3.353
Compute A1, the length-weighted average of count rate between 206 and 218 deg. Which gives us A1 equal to 3.13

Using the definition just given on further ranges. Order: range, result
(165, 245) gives 3.19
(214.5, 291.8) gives 3.2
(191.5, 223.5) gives 3.16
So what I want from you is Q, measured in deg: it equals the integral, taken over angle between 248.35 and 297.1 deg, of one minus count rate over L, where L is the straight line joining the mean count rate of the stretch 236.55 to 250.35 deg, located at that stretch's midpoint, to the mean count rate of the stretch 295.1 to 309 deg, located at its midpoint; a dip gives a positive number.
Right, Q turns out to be 4.2 deg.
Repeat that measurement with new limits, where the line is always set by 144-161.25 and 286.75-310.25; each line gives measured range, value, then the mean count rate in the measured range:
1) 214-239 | 1.56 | 3.09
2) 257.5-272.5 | 1.42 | 3.05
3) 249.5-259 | 0.41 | 3.2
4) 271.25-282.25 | 0.83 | 3.13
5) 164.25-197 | -0.26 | 3.23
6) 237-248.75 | -0.66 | 3.51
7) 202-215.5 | 0.40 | 3.16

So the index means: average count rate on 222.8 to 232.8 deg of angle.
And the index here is 3.05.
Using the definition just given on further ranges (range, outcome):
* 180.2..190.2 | 3.33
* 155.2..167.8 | 3.09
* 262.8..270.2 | 3.01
